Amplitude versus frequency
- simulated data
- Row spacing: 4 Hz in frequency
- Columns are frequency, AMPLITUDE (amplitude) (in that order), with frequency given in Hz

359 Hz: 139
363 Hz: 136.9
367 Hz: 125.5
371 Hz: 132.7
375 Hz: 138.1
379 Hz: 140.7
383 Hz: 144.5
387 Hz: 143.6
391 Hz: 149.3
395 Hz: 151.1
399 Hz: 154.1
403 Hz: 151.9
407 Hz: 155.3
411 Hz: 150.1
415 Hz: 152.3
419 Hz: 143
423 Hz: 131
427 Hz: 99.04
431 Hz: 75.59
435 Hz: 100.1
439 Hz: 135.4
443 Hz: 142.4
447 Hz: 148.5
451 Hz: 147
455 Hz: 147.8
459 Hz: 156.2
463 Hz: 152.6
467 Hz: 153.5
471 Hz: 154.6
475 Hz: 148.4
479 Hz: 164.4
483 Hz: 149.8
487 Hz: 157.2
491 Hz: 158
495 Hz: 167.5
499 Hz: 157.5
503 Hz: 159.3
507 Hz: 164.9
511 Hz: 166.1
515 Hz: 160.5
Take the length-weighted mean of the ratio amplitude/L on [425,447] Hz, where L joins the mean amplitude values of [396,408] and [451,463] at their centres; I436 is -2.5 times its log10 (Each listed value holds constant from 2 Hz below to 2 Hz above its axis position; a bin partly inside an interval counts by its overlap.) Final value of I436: 0.31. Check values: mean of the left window 153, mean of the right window 151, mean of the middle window 114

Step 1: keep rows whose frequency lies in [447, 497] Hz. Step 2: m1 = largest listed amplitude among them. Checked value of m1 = 167.5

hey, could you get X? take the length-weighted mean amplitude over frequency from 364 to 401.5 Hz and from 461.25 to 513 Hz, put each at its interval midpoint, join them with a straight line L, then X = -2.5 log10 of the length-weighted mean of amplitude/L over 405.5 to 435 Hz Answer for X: 0.16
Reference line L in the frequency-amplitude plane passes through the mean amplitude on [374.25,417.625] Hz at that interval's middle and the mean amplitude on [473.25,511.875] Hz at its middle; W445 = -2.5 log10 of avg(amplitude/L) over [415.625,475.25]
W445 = 0.138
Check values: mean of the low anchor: 148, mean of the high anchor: 159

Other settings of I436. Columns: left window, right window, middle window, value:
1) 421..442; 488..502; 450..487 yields -0.10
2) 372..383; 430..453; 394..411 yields -0.14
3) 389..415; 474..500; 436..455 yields 0.10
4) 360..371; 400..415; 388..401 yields -0.03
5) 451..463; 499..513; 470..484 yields 0.01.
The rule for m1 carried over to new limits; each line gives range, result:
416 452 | 148.5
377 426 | 155.3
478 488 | 164.4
